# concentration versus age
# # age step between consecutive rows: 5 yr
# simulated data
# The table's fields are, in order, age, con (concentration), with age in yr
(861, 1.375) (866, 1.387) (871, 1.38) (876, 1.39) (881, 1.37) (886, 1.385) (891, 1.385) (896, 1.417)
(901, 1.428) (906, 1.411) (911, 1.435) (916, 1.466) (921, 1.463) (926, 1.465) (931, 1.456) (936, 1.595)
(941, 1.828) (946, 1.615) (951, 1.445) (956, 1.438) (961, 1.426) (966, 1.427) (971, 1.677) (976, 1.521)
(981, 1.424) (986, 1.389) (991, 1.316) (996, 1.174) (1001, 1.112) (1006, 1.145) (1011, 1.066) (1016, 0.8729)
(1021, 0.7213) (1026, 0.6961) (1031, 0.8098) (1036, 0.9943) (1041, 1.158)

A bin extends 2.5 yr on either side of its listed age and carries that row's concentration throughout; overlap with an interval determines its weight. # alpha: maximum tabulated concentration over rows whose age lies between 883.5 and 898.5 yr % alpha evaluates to 1.417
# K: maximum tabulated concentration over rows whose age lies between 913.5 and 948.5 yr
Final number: 1.828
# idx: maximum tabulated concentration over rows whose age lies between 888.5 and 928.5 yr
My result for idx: 1.466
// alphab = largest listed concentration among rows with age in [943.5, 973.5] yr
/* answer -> 1.677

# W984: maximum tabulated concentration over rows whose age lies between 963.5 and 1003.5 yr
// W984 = 1.677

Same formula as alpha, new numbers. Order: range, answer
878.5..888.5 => 1.385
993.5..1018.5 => 1.174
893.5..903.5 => 1.428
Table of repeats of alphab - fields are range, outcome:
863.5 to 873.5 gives 1.387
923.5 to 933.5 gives 1.465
